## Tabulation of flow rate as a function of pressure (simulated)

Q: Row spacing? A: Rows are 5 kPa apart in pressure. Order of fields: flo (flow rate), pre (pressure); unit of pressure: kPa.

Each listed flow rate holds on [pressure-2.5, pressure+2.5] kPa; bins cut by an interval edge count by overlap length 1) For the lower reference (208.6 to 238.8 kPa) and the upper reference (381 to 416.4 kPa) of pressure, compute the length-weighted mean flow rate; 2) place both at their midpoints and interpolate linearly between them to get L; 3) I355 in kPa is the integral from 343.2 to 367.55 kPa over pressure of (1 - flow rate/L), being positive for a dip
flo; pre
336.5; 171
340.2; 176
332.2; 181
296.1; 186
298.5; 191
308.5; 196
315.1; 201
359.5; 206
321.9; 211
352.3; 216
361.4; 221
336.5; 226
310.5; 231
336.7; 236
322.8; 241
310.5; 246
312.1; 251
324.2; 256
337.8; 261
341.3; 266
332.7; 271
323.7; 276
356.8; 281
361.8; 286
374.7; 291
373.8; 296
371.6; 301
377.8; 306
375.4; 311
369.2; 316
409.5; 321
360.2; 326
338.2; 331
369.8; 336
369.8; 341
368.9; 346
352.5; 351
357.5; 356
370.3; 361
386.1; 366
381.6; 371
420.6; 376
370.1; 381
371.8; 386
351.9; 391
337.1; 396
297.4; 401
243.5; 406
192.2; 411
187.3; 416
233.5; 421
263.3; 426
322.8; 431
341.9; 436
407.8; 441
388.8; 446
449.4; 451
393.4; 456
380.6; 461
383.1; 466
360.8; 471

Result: -4.9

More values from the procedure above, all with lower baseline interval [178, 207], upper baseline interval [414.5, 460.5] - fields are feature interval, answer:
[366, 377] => -2.1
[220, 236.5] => -0.7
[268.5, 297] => -2.5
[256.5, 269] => -0.6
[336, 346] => -1.2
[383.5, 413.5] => 3.1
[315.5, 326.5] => -1.9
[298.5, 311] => -1.9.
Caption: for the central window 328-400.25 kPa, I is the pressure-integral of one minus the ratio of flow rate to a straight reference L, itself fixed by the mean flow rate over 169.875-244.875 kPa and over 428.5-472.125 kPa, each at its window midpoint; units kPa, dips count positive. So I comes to -0.7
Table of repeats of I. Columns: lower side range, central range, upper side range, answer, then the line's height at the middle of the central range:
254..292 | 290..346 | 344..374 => -2.2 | 357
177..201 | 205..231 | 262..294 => -1.5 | 323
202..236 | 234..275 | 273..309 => 2.8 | 351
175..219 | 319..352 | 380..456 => -4.7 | 321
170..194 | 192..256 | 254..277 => -0.4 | 326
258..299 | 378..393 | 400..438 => -4.7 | 280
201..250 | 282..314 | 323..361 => -2.0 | 350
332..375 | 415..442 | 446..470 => 6.8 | 390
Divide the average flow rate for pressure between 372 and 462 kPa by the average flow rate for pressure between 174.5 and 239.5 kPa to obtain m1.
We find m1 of 1.01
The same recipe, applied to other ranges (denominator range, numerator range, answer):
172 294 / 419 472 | 1.08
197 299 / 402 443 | 0.81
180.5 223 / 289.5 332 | 1.14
